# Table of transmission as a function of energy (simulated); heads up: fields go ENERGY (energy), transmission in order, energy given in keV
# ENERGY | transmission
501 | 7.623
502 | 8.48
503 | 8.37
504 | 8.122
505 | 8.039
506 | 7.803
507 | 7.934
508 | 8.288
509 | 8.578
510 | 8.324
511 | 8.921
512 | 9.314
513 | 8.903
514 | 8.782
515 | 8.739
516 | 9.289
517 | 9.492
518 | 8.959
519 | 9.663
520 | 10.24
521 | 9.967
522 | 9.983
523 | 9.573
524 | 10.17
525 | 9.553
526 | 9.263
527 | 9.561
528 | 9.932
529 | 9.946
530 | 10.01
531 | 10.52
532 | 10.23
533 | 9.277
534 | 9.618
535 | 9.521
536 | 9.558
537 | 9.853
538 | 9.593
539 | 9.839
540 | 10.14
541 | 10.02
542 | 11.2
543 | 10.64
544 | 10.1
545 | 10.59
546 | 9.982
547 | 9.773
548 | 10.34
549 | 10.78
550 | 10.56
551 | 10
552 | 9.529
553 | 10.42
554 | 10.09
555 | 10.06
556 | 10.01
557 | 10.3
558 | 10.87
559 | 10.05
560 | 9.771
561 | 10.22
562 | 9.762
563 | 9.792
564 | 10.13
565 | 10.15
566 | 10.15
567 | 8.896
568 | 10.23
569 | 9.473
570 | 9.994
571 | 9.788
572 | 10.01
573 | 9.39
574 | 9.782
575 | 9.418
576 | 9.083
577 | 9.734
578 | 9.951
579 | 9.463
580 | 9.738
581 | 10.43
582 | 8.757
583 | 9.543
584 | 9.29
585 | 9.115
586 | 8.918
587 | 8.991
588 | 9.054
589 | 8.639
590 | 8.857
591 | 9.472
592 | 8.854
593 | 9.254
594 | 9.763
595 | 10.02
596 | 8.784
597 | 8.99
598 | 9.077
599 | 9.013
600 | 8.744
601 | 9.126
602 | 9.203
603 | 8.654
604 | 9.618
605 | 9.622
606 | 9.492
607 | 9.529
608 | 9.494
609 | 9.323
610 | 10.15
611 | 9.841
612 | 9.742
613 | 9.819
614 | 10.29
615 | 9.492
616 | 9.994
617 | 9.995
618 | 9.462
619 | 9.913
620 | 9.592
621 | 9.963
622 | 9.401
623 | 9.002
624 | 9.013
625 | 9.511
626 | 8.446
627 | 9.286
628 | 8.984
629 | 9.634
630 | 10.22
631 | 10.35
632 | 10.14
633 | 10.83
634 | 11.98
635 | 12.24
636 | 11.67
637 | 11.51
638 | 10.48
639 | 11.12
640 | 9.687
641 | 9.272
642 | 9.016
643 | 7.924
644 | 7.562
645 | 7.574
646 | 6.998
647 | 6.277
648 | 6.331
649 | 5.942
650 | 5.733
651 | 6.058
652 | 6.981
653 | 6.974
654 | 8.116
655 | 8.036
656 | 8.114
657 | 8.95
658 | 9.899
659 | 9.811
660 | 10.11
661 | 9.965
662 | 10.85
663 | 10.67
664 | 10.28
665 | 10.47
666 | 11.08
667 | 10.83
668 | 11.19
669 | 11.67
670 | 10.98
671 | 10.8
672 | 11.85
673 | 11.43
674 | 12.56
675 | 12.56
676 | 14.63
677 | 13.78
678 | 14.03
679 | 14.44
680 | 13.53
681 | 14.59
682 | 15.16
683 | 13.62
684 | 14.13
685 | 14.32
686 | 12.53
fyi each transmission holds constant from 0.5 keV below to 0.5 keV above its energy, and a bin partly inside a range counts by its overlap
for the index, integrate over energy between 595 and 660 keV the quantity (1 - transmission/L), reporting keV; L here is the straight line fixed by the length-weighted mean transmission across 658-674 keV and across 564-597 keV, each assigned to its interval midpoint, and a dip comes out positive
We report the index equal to 6.5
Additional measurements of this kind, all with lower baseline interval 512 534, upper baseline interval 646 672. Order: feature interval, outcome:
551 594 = -1.12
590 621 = -0.66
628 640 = -2.14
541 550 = -0.84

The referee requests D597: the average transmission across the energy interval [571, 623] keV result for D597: 9.45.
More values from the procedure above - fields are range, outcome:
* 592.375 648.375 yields 9.48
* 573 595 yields 9.36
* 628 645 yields 10.1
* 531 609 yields 9.69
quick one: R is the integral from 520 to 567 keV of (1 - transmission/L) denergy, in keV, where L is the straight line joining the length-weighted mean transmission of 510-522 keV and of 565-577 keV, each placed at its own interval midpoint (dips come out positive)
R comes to -2.7 keV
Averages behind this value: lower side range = 9.29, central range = 10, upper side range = 9.68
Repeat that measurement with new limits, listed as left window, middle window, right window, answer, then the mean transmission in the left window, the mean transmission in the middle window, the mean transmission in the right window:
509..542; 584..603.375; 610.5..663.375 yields 0.6 keV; 9.6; 9.09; 9.22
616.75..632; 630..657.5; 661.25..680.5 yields 4.4 keV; 9.53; 8.76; 12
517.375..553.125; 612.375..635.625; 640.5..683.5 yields 0.4 keV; 9.96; 9.9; 10.2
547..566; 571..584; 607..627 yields 0.5 keV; 10.1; 9.6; 9.59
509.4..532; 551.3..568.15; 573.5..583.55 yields -0.8 keV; 9.52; 10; 9.59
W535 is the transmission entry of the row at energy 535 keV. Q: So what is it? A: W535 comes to 9.521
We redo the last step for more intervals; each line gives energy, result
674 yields 12.56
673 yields 11.43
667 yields 10.83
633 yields 10.83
